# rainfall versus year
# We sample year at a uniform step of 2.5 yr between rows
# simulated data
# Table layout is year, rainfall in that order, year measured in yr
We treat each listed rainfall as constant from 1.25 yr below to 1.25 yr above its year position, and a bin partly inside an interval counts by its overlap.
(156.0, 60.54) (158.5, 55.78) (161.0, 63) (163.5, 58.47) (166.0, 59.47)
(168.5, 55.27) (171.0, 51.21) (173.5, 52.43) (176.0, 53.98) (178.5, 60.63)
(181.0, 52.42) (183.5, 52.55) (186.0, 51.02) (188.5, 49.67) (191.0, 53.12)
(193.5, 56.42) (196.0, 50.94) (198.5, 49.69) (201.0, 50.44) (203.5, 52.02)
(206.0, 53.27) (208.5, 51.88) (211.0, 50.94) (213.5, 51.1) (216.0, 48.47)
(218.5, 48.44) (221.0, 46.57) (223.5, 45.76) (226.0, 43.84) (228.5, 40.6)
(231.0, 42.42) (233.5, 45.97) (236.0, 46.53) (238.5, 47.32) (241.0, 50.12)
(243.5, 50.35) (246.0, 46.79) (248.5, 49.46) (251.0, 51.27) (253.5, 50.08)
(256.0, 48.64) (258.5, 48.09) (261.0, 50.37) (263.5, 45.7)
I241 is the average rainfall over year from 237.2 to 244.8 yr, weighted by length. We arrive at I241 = 49.2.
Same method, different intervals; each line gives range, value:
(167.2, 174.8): 53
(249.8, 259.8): 49.5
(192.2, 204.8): 51.9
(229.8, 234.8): 44.2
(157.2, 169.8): 58.4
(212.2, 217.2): 49.8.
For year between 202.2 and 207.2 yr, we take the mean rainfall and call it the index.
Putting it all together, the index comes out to 52.6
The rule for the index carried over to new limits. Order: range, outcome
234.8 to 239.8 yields 47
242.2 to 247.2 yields 48.6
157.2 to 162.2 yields 59.4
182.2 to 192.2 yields 51.6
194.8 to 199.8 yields 50.3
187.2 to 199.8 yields 52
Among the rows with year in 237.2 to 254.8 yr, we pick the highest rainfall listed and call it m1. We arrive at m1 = 51.27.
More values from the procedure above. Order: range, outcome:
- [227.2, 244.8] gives 50.35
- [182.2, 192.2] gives 53.12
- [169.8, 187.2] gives 60.63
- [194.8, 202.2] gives 50.94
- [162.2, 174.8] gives 59.47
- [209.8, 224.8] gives 51.1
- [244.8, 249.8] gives 49.46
